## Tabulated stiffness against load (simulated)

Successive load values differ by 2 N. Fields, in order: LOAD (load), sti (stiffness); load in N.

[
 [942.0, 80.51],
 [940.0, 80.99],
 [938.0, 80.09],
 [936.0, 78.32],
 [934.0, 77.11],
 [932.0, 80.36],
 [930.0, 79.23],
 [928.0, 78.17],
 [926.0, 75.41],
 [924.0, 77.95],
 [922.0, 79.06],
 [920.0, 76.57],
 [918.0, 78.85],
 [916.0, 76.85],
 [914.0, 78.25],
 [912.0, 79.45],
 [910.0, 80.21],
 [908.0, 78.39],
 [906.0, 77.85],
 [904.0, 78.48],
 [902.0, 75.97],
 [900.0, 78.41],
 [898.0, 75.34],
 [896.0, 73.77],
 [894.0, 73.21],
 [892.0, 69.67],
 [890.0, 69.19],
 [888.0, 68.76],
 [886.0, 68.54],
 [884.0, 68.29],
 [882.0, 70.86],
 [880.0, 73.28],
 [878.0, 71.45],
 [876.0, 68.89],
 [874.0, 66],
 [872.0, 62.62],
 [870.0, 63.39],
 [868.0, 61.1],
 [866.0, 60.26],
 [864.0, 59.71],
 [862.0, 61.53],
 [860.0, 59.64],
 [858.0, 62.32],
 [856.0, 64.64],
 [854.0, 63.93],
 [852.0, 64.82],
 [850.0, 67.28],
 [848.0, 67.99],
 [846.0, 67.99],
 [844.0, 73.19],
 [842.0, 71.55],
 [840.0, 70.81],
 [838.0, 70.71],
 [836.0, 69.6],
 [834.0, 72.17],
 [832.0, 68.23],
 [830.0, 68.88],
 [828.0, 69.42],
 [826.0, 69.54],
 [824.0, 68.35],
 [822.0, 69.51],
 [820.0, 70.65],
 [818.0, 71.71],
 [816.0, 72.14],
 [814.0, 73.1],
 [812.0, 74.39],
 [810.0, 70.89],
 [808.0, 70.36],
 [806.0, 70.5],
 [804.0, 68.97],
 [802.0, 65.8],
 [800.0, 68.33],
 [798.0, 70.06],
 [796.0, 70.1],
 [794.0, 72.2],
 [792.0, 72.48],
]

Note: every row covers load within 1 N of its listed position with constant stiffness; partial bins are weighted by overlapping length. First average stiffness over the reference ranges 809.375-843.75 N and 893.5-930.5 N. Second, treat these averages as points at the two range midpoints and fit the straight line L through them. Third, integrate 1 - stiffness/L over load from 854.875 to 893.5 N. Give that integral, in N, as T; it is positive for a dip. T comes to 4.5 N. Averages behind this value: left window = 70.7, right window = 77.5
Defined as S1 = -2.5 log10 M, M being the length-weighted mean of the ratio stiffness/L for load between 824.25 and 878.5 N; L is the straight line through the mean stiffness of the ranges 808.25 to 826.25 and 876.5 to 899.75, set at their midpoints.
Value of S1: 0.07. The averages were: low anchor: 71.2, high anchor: 71.3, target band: 66.6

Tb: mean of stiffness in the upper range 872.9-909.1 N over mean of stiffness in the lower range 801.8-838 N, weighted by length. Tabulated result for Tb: 1.03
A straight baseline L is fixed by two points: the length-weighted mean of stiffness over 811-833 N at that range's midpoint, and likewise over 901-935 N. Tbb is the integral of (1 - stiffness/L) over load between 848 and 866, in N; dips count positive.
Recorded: 2.50 N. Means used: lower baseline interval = 70.5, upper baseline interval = 78.1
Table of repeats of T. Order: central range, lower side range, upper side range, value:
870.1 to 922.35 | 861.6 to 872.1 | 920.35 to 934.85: -3.1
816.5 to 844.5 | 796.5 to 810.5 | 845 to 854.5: -1.1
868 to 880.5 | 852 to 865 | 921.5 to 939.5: -0.2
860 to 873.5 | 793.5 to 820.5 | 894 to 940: 2.4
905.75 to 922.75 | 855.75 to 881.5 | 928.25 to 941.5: -0.9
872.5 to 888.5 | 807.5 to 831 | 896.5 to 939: 1.3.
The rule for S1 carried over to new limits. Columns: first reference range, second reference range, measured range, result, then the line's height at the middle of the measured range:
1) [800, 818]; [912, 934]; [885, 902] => 0.06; 76.2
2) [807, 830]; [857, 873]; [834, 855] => -0.06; 65.5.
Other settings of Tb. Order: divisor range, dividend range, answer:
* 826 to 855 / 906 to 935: 1.13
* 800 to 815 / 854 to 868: 0.87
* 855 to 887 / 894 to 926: 1.19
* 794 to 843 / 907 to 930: 1.11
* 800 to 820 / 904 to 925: 1.11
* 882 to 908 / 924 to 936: 1.07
